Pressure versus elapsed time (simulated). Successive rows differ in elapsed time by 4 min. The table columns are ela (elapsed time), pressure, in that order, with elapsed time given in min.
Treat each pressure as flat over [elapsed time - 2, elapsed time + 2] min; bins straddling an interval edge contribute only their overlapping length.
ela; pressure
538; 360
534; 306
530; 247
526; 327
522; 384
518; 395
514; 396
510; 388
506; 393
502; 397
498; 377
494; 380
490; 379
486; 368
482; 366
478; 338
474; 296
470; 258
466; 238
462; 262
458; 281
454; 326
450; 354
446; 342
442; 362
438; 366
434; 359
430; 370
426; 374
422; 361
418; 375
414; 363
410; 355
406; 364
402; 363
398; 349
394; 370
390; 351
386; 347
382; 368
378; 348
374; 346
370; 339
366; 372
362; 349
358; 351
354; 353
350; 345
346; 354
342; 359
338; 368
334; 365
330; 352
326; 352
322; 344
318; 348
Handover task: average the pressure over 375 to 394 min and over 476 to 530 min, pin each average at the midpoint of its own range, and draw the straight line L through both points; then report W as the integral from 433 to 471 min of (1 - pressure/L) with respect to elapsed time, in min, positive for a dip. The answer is 5.1 min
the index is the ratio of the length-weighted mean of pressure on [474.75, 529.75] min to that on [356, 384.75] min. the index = 1.05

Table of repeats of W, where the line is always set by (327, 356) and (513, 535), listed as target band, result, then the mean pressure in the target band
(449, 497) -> 3.4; 321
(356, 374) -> 0.1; 352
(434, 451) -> -0.4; 356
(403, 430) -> -1.2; 366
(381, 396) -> -0.2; 358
